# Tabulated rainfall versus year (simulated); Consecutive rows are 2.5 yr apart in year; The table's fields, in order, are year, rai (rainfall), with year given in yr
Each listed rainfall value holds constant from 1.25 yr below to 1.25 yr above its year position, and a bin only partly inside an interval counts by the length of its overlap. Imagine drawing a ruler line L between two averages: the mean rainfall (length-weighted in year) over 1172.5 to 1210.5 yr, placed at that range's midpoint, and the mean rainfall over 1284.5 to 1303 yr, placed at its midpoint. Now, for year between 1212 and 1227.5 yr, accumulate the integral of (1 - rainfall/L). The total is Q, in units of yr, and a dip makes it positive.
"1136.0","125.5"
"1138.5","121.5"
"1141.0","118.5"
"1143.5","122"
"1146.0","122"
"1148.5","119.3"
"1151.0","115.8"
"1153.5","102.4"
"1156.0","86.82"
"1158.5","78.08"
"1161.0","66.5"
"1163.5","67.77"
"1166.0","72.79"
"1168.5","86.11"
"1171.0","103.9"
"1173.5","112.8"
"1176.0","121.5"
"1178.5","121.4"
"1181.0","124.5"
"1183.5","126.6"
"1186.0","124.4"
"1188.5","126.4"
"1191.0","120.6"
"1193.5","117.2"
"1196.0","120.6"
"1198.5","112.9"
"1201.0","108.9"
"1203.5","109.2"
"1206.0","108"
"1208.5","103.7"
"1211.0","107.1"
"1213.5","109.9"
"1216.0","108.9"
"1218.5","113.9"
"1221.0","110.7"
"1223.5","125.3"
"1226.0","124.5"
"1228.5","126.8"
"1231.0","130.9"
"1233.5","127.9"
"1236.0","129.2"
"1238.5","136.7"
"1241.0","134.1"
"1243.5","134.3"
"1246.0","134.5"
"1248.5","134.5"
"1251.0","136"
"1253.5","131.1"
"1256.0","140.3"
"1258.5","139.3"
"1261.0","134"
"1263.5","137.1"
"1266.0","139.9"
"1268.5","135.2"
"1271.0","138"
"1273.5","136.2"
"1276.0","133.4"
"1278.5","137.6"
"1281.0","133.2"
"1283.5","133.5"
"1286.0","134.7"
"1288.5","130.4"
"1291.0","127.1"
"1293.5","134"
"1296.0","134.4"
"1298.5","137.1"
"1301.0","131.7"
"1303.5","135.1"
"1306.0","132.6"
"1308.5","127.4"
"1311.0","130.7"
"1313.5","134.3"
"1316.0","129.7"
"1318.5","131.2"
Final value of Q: 0.8 yr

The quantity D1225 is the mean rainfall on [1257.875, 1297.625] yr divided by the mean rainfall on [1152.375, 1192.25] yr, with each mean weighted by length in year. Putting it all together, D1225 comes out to 1.31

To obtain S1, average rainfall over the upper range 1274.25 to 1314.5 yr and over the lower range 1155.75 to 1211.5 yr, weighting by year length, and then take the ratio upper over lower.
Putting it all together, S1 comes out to 1.3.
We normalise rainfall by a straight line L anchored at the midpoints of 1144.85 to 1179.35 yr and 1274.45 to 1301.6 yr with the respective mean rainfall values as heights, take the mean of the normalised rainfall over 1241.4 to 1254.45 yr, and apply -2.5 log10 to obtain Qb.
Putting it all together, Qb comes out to -0.10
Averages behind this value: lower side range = 98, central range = 134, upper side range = 133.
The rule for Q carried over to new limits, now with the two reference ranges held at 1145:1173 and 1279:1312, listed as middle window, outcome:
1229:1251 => -3.06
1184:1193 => -1.93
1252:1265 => -1.55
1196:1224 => -0.77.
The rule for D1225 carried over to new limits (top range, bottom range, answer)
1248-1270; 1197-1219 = 1.25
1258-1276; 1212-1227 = 1.19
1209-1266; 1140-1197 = 1.18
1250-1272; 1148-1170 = 1.56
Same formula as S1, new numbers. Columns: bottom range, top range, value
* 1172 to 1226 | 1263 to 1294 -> 1.16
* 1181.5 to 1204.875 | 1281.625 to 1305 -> 1.12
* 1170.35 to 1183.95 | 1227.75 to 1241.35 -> 1.10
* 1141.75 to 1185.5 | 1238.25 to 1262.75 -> 1.31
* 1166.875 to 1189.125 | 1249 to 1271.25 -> 1.18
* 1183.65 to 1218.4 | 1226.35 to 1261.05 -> 1.17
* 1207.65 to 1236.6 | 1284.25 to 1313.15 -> 1.12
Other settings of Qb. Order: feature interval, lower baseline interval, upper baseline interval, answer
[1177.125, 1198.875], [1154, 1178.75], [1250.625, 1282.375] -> -0.21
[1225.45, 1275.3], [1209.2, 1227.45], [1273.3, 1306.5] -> -0.10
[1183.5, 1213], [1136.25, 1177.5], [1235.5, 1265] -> 0.01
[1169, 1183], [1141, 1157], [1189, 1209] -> -0.03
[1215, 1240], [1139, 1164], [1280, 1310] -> -0.05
